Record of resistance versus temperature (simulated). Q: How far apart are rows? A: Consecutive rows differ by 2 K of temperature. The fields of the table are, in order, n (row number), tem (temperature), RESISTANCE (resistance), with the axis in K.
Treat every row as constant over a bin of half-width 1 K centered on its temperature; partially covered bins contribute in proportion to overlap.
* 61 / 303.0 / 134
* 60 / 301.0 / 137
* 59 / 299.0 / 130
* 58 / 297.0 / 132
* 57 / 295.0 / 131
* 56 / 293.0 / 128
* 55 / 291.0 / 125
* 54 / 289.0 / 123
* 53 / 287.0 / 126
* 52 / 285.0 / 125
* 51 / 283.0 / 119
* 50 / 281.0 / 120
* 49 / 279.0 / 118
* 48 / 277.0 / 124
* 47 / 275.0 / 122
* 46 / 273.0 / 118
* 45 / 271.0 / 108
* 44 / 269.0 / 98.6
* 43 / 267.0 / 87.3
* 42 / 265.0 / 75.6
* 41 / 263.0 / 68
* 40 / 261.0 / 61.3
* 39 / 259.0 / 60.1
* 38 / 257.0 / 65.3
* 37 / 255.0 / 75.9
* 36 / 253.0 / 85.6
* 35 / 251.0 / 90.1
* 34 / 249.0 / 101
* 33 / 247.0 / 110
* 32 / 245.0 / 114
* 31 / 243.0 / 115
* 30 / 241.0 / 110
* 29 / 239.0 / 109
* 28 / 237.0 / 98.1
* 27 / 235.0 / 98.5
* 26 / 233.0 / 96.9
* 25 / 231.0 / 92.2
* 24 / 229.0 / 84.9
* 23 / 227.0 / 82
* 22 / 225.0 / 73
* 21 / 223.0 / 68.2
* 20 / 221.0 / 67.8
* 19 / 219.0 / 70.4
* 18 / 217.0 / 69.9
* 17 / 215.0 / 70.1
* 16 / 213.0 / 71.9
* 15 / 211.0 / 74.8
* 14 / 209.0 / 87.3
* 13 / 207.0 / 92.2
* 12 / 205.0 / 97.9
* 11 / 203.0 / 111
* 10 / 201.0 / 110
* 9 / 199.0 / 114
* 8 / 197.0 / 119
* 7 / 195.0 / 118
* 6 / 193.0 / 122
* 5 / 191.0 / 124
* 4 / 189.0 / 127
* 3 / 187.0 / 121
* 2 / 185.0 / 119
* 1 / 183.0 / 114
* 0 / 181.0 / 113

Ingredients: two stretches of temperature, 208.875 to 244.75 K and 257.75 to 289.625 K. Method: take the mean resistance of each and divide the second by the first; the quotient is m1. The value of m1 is 1.2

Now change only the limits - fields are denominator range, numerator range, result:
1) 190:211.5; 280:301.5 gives 1.18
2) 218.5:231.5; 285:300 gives 1.67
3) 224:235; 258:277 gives 1.04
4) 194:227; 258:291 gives 1.18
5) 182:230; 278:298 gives 1.30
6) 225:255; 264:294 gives 1.17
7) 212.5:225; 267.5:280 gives 1.63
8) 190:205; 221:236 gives 0.73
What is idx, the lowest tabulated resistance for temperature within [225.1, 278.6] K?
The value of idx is 60.1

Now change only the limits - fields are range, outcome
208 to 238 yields 67.8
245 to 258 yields 65.3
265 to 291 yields 75.6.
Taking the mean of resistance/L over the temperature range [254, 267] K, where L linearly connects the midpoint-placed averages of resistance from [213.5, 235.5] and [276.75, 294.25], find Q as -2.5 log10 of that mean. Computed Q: 0.453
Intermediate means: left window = 78.8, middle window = 69.2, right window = 123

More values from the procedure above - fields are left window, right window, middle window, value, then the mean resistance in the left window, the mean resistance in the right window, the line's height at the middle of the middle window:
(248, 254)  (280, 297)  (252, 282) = 0.16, 92.2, 125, 106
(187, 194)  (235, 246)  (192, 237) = 0.27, 124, 108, 116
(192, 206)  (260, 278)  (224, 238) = 0.18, 113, 95.9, 105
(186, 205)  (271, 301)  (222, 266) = 0.35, 117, 124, 121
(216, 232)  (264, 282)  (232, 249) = -0.22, 76.1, 108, 86.8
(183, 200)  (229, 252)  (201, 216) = 0.28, 120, 102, 114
